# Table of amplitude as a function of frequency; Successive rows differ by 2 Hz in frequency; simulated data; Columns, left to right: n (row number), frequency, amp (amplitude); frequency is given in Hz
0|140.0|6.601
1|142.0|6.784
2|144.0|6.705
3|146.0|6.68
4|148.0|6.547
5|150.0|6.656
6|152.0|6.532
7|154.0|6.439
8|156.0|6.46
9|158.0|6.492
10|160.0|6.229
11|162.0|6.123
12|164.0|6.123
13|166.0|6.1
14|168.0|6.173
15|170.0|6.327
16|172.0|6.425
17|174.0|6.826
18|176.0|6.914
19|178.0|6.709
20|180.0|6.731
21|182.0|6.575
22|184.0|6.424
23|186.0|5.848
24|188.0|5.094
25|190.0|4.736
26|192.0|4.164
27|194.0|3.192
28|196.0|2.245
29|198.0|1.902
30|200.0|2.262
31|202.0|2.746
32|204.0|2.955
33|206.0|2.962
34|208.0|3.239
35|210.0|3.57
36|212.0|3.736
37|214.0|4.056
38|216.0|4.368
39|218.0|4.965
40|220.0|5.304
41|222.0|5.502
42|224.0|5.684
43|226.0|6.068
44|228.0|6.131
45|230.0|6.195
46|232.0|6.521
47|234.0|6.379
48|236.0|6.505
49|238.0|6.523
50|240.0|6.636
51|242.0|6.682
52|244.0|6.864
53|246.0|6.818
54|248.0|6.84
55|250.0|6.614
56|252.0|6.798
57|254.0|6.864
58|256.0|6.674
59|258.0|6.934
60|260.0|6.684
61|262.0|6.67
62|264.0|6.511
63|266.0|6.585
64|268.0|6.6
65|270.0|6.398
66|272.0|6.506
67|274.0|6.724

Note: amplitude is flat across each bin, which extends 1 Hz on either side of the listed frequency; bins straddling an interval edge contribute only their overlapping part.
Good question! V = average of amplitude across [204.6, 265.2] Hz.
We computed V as 5.83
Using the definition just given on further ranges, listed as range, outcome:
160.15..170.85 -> 6.17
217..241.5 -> 6.05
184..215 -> 3.61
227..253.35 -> 6.58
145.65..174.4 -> 6.39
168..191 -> 6.23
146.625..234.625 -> 5.29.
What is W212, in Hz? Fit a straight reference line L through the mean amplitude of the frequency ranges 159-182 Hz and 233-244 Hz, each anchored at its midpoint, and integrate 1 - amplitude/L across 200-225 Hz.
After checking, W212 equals 9.6 Hz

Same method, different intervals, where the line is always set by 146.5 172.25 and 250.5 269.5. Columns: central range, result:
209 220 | 3.9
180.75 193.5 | 2.1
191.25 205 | 7.9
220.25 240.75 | 1.3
